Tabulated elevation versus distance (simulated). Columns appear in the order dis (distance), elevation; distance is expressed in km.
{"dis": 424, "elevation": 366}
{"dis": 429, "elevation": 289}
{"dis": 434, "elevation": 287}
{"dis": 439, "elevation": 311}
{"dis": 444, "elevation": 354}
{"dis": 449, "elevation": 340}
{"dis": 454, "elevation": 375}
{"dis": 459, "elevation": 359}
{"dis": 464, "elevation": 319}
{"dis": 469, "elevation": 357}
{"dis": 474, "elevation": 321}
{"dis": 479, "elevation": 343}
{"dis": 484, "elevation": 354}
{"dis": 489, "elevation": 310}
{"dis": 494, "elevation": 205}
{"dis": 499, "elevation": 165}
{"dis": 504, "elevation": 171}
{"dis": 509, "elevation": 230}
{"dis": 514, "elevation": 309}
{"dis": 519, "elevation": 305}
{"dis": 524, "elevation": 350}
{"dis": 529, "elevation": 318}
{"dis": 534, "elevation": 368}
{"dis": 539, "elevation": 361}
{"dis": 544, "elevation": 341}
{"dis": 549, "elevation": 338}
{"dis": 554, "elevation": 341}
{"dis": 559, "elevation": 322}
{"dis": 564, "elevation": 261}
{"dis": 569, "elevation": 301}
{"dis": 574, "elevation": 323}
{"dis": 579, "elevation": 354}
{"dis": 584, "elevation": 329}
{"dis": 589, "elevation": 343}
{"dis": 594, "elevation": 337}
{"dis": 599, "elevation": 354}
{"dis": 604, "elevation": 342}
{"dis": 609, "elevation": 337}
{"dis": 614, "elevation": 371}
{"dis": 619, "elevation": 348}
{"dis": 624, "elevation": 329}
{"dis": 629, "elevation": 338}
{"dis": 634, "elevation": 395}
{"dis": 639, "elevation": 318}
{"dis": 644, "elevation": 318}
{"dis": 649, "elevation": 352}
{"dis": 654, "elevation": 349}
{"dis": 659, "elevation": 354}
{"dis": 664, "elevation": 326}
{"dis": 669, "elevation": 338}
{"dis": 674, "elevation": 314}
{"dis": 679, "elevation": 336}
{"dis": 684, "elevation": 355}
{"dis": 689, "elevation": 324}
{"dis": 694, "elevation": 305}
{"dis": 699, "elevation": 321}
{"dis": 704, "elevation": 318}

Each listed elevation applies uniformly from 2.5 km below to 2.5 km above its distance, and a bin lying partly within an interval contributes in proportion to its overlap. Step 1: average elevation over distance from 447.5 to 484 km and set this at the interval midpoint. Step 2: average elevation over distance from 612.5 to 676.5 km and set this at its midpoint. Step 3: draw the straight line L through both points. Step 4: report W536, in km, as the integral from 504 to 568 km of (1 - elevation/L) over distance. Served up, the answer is 5.59 km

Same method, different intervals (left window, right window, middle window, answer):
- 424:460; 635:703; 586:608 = -0.71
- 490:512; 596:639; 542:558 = -4.44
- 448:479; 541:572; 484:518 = 9.20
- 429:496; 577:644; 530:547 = -0.89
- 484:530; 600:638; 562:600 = -0.36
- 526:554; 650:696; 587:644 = -1.08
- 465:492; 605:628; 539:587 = 2.16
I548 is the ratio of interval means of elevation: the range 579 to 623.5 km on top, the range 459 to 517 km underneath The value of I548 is 1.21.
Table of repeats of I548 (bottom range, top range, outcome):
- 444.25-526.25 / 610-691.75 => 1.13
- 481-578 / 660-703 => 1.09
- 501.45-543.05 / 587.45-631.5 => 1.14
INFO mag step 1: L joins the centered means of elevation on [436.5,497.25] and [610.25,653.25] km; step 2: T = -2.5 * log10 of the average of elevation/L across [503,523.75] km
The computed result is 0.23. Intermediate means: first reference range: 327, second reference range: 346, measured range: 270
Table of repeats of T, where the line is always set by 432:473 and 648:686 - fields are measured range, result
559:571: 0.174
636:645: 0.057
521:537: -0.019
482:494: 0.113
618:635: -0.031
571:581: 0.010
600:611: -0.007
